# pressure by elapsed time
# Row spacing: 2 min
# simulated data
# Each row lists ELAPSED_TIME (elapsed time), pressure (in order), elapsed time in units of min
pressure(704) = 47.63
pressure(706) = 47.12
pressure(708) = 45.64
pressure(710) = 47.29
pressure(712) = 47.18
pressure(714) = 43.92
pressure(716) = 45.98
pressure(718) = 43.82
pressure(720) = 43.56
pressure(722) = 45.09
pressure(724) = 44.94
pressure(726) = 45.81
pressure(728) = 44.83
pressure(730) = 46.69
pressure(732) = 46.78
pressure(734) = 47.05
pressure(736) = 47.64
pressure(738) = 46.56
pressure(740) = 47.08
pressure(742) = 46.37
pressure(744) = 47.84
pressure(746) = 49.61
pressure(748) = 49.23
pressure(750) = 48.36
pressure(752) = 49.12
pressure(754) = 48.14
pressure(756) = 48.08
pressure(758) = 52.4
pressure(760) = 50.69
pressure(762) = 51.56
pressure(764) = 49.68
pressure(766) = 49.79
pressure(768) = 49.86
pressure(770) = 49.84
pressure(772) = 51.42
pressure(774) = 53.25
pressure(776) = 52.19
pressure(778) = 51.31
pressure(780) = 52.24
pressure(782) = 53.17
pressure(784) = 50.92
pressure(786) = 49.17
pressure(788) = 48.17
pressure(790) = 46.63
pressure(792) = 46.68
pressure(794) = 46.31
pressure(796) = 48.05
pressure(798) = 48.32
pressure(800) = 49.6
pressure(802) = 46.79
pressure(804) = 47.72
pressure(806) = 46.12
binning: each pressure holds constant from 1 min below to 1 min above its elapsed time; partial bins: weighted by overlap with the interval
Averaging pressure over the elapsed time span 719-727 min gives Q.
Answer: 44.9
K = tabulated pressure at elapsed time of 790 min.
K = 46.63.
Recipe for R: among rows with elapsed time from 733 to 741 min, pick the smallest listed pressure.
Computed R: 46.56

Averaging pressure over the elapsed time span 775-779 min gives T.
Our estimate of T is 51.8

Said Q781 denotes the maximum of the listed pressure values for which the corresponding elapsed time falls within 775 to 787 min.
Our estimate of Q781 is 53.17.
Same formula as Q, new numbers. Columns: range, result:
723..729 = 45.2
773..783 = 52.4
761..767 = 50.3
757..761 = 51.5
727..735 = 46.3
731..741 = 47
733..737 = 47.3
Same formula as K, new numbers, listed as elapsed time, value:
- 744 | 47.84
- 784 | 50.92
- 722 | 45.09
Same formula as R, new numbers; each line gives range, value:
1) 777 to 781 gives 51.31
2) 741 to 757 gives 46.37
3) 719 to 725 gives 43.56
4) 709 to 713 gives 47.18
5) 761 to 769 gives 49.68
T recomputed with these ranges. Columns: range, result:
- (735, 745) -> 47.1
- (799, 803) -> 48.2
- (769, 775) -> 51.5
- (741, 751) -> 48.3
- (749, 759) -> 49.2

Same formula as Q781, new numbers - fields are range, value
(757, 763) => 52.4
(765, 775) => 53.25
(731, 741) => 47.64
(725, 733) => 46.78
